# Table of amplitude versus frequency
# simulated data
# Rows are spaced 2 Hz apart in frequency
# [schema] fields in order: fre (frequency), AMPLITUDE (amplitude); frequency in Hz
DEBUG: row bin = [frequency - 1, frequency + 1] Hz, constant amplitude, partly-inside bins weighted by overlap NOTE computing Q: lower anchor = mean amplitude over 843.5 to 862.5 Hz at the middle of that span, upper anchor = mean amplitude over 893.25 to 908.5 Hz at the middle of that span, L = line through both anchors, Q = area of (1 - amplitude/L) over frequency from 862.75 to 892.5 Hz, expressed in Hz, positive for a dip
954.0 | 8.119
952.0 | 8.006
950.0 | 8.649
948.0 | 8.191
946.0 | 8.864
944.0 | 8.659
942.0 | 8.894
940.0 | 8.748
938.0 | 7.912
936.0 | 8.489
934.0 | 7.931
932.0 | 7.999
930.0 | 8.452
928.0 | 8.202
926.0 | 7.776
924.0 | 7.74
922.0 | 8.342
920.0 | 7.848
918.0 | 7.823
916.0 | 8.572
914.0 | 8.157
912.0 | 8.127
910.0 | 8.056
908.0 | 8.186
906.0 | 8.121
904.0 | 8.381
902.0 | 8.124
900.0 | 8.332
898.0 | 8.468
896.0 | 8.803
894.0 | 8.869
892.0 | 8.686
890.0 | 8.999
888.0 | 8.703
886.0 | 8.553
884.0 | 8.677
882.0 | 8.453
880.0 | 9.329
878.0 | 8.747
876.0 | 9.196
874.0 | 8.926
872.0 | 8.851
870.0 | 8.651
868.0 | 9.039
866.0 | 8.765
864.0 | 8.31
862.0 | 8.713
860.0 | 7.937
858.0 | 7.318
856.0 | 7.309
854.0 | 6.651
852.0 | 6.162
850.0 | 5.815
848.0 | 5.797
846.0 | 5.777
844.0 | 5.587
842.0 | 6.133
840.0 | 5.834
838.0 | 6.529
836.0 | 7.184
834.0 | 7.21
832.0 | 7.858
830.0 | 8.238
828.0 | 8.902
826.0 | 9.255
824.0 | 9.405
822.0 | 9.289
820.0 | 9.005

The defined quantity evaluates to -4.9 Hz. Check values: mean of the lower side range 6.68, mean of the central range 8.79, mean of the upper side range 8.41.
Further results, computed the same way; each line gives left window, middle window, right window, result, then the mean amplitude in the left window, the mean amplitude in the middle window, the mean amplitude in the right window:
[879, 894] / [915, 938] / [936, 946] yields 1.4 Hz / 8.78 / 8.1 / 8.58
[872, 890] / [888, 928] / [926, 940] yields 1.0 Hz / 8.83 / 8.29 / 8.18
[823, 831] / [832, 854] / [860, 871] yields 6.3 Hz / 8.95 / 6.3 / 8.63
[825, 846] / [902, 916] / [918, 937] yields -0.5 Hz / 7.2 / 8.2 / 8.07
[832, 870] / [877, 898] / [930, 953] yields -3.2 Hz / 7.07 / 8.77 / 8.4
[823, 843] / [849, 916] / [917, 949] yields -2.9 Hz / 7.65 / 8.29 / 8.24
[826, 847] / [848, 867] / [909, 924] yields -0.1 Hz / 7.04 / 7.36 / 8.11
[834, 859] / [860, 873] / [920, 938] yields -3.6 Hz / 6.38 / 8.66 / 8.09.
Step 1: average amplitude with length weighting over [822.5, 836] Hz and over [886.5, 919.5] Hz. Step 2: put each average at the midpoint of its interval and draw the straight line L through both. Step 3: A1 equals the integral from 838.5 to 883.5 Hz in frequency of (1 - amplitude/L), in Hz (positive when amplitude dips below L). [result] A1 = 4.3 Hz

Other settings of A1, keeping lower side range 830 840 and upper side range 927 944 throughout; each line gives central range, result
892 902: -0.86 Hz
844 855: 2.00 Hz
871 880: -1.57 Hz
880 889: -1.08 Hz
